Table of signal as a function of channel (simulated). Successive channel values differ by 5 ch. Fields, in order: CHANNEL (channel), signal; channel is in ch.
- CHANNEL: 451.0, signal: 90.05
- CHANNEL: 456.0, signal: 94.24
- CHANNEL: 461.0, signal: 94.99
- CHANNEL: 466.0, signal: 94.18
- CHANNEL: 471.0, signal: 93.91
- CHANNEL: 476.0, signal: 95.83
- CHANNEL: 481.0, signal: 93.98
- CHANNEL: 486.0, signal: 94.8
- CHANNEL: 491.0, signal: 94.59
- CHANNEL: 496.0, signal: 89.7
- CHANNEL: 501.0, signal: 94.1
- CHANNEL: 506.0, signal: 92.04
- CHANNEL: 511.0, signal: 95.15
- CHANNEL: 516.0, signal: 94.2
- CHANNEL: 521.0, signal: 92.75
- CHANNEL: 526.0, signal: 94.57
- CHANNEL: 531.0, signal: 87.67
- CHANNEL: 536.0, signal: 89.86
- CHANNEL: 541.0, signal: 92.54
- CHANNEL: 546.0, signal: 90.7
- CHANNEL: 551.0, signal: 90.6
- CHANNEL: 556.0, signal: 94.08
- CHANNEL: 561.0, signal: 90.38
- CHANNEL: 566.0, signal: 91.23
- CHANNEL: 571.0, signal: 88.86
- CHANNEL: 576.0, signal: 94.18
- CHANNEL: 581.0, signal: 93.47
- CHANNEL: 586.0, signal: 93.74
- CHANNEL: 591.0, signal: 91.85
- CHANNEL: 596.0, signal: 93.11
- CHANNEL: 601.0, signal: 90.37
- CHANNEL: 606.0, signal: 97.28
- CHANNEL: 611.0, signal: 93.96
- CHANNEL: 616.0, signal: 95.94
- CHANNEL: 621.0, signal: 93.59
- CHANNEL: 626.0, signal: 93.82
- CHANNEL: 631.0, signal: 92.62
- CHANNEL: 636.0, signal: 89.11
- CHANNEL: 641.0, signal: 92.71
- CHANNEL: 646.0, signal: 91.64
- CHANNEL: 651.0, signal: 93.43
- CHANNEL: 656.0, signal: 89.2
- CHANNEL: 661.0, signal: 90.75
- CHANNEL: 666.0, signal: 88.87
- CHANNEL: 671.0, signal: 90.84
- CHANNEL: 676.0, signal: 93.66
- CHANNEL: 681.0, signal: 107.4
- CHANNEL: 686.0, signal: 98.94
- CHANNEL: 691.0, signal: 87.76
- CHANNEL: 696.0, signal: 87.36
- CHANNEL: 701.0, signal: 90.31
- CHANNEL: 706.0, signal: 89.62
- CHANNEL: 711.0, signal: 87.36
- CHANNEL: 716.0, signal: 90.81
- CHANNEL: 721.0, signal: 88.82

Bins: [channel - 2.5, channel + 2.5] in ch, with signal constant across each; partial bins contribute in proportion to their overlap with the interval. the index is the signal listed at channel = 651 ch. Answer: 93.43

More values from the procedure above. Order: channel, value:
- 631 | 92.62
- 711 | 87.36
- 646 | 91.64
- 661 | 90.75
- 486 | 94.8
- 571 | 88.86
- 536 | 89.86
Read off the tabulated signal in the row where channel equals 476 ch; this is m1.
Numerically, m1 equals 95.83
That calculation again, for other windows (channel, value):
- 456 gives 94.24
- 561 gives 90.38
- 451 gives 90.05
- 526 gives 94.57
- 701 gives 90.31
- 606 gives 97.28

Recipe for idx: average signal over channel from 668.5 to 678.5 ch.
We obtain 92.2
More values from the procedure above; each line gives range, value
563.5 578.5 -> 91.4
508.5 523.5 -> 94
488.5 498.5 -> 92.1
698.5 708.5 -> 90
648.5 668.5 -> 90.6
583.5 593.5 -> 92.8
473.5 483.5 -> 94.9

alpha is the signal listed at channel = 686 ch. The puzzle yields 98.94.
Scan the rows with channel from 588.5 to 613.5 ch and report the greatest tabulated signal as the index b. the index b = 97.28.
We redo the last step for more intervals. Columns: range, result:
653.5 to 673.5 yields 90.84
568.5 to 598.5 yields 94.18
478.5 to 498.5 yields 94.8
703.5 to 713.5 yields 89.62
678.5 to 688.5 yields 107.4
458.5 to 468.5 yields 94.99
